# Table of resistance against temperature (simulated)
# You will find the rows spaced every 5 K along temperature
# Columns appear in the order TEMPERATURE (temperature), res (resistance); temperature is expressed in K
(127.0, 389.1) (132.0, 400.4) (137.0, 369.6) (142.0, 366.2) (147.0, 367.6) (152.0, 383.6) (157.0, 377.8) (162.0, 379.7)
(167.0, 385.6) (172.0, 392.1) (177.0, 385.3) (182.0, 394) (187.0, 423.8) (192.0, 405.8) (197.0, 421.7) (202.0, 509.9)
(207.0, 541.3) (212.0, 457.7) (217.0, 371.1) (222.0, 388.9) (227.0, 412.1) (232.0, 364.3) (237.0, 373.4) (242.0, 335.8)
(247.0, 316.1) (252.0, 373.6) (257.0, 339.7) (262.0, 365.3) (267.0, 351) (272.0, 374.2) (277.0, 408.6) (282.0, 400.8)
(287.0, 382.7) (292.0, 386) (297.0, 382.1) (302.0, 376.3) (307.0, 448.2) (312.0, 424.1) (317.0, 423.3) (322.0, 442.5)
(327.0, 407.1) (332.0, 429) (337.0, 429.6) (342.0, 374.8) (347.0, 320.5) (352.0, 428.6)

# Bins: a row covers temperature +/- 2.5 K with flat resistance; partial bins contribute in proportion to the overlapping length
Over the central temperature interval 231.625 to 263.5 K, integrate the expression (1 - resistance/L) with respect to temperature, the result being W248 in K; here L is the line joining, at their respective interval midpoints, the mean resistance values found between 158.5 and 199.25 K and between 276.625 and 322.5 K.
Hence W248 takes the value 4.0 K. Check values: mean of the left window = 398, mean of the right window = 406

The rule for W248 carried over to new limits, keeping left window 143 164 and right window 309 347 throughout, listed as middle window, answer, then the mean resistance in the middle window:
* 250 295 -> 2.8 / 376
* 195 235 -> -4.5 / 433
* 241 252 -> 1.7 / 335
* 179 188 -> -0.5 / 405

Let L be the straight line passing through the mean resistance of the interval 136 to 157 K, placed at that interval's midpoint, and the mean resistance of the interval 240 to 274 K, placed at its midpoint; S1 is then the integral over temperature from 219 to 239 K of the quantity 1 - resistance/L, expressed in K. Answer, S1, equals -1.6 K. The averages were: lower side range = 373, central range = 385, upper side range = 351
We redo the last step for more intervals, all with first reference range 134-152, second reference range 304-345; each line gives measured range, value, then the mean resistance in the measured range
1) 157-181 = -0.5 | 385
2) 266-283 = 0.9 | 385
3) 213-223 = 0.0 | 390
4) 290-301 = 0.8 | 383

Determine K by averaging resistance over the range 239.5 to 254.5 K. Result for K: 342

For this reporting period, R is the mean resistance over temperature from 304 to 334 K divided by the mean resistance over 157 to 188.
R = 1.10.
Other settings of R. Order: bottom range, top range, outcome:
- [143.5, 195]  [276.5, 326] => 1.05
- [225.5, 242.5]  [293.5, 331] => 1.11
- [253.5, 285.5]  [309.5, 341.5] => 1.13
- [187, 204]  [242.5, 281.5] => 0.82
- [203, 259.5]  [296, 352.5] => 1.04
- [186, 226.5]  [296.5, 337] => 0.95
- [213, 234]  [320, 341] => 1.08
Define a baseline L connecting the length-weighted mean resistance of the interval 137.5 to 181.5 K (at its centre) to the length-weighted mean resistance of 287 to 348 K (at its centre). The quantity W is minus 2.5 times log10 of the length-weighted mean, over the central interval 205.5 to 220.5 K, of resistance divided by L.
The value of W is -0.15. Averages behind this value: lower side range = 380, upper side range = 405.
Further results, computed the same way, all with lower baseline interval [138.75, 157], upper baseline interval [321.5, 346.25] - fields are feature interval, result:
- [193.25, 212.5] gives -0.245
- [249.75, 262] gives 0.102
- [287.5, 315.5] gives -0.002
